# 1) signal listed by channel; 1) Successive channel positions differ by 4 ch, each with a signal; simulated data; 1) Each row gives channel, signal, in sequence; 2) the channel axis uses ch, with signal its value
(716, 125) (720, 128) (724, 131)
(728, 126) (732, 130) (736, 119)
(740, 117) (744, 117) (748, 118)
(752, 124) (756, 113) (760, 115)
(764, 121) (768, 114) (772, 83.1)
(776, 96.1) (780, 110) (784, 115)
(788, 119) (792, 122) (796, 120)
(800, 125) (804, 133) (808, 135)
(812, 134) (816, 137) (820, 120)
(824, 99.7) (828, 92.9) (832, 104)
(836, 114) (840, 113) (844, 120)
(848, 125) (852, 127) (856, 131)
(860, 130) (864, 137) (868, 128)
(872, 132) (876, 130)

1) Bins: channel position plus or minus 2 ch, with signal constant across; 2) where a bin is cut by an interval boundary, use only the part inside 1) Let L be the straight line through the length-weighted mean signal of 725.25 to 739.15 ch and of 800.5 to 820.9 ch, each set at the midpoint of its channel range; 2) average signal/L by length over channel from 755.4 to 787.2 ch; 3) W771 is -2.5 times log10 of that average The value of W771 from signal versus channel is 0.18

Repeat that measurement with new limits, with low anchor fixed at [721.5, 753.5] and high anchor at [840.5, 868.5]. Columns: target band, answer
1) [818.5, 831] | 0.215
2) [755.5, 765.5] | 0.064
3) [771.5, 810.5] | 0.069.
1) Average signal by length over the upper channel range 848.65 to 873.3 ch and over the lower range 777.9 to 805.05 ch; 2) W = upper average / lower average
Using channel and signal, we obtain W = 1.1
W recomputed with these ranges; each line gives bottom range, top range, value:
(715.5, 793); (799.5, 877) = 1.05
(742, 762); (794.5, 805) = 1.07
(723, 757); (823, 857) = 0.94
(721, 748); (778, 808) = 0.99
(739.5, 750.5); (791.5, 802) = 1.04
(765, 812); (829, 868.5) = 1.05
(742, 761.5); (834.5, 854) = 1.02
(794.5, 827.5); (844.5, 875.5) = 1.04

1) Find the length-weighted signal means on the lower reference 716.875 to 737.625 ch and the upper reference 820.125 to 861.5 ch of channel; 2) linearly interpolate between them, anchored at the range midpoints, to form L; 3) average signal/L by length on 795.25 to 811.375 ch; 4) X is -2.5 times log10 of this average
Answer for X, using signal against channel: -0.09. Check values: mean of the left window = 127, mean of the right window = 116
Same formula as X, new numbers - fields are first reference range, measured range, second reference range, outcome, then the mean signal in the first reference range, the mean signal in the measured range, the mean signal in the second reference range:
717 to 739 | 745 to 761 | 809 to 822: 0.09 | 126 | 118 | 131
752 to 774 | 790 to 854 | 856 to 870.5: 0.02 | 111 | 120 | 132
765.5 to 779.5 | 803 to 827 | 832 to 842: -0.16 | 99.9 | 125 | 112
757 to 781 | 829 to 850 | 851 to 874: 0.10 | 107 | 114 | 131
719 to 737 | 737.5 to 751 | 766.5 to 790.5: 0.02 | 127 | 118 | 106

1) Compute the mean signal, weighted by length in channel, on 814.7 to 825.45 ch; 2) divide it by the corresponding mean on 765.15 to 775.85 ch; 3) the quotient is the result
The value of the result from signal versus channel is 1.19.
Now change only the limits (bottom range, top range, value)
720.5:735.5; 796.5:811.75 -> 1.02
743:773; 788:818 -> 1.13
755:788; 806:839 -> 1.07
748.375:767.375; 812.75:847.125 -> 0.96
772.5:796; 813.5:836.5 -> 1.00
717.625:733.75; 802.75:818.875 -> 1.04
